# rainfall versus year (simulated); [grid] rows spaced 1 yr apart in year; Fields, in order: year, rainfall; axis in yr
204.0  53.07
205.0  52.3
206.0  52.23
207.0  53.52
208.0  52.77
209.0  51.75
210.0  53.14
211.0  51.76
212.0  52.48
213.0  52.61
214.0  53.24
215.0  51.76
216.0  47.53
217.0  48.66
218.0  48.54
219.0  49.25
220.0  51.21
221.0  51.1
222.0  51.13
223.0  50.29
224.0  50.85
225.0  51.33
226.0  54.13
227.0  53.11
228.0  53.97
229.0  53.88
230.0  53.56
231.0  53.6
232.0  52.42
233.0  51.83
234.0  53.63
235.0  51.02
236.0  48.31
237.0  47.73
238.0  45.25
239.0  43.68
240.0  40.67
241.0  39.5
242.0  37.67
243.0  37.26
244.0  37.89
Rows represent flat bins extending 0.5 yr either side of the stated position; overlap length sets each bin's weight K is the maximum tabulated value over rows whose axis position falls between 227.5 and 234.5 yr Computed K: 53.97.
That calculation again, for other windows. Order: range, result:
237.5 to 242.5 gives 45.25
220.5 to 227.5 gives 54.13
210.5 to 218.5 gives 53.24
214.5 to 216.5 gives 51.76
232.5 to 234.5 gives 53.63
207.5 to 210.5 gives 53.14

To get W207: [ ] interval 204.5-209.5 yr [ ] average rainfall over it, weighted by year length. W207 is 52.5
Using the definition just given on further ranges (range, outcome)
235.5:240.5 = 45.1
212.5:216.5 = 51.3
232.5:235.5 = 52.2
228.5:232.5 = 53.4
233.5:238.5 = 49.2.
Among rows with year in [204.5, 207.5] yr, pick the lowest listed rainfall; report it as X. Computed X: 52.23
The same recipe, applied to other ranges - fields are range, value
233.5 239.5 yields 43.68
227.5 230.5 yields 53.56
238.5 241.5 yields 39.5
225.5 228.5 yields 53.11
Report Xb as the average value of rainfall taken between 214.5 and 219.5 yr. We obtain 49.1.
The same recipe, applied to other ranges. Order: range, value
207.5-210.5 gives 52.6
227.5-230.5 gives 53.8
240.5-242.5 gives 38.6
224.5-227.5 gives 52.9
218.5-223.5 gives 50.6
